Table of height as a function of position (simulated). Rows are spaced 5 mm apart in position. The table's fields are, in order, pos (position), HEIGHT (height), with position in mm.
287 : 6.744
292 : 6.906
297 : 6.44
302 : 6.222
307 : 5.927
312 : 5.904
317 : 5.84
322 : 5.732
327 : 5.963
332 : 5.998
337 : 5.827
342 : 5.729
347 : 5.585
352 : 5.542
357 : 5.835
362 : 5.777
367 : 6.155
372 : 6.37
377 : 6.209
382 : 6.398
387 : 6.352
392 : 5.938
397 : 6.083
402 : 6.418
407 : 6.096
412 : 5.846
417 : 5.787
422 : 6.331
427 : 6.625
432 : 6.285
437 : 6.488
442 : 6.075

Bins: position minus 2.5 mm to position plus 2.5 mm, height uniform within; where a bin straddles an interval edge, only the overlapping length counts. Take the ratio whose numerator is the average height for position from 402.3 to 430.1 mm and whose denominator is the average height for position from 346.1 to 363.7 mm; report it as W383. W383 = 1.1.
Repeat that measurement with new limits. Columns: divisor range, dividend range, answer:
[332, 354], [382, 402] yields 1.08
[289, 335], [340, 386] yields 0.98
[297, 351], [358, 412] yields 1.04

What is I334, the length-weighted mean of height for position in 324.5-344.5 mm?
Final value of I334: 5.88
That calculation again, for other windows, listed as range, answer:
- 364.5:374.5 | 6.26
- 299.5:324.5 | 5.92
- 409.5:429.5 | 6.15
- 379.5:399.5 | 6.19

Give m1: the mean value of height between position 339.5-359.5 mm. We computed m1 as 5.67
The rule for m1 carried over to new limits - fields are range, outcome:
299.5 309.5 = 6.07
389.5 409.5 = 6.13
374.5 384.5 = 6.3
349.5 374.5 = 5.94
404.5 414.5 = 5.97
